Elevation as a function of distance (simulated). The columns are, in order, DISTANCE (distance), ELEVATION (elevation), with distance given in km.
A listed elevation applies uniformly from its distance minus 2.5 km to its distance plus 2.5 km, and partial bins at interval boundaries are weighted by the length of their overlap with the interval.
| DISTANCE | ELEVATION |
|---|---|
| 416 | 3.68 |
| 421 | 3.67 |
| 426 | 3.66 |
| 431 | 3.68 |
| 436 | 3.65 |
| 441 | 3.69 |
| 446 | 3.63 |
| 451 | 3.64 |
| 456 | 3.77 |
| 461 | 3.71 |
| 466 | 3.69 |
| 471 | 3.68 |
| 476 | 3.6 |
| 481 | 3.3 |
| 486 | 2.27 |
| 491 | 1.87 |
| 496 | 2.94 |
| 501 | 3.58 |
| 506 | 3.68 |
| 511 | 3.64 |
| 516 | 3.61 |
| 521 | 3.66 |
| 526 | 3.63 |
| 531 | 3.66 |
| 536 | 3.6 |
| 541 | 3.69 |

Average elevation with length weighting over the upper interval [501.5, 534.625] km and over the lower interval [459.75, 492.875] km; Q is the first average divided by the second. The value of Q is 1.15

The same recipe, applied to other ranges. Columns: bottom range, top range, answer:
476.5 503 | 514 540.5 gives 1.28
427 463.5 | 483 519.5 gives 0.84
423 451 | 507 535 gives 0.99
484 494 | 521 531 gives 1.73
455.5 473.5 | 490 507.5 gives 0.83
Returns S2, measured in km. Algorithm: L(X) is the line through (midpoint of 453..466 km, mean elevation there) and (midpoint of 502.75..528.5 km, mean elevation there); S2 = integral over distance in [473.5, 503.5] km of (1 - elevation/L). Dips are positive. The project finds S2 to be 6.2 km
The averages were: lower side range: 3.73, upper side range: 3.64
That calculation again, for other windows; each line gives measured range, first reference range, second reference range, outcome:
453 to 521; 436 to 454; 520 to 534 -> 5.7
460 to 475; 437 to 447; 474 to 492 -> -2.6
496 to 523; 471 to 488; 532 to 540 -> -1.2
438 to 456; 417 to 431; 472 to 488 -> -1.1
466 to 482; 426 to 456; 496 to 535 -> 0.3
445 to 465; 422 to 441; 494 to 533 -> -0.3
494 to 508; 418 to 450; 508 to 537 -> 0.9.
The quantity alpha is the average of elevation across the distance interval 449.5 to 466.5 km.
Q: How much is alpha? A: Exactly 3.71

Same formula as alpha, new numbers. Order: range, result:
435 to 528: 3.43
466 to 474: 3.68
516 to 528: 3.64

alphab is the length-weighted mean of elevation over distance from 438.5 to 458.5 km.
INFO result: 3.68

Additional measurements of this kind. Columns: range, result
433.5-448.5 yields 3.66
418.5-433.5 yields 3.67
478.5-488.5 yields 2.79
